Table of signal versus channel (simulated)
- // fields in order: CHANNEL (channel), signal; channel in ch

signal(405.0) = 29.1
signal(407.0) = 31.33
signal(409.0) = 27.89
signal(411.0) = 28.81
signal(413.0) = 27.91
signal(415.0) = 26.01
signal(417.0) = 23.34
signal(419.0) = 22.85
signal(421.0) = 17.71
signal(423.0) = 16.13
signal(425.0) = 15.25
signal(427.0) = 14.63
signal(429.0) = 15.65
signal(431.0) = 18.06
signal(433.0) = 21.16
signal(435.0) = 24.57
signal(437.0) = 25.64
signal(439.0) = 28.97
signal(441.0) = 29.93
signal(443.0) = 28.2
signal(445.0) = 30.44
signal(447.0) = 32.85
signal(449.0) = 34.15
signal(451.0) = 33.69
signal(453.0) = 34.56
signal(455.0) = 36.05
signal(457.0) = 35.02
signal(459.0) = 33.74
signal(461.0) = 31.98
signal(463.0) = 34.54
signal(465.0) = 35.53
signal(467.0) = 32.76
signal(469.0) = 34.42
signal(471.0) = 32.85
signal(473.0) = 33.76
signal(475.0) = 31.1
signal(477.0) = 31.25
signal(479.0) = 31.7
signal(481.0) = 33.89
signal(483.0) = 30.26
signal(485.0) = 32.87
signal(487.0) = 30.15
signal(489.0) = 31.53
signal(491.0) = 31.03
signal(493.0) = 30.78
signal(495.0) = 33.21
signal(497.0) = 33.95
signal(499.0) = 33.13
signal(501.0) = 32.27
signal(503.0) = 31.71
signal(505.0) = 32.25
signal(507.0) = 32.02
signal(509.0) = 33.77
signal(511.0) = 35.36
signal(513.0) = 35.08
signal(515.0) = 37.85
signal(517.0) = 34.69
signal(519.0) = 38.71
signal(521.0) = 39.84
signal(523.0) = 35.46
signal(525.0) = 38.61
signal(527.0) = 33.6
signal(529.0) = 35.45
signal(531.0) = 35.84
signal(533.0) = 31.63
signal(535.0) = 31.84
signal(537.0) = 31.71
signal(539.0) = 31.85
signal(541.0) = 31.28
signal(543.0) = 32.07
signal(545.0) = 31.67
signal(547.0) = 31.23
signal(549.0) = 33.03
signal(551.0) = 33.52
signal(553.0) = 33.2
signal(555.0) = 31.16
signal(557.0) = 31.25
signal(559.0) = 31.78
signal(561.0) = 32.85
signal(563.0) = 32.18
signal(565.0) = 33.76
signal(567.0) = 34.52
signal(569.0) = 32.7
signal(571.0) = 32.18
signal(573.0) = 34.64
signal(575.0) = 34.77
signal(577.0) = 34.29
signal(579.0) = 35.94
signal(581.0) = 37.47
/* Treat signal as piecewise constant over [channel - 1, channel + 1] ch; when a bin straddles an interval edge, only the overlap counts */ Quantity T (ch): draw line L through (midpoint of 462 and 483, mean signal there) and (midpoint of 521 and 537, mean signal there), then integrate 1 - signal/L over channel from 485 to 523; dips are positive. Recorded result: 0.3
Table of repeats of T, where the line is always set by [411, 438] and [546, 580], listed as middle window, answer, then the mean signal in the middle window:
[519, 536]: -3.1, 35.5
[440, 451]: -4.1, 31.3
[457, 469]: -4.7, 33.9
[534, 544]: -0.2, 31.8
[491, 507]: -2.8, 32.4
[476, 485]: -2.1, 31.9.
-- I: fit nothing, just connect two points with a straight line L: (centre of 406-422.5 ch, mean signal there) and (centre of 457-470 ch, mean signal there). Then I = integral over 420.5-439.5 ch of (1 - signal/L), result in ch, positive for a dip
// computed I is 5.9 ch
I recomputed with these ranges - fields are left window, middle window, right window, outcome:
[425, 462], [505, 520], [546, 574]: -2.1 ch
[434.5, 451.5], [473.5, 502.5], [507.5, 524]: 1.6 ch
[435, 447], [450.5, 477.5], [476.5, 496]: -3.2 ch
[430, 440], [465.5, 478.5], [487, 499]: -1.7 ch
